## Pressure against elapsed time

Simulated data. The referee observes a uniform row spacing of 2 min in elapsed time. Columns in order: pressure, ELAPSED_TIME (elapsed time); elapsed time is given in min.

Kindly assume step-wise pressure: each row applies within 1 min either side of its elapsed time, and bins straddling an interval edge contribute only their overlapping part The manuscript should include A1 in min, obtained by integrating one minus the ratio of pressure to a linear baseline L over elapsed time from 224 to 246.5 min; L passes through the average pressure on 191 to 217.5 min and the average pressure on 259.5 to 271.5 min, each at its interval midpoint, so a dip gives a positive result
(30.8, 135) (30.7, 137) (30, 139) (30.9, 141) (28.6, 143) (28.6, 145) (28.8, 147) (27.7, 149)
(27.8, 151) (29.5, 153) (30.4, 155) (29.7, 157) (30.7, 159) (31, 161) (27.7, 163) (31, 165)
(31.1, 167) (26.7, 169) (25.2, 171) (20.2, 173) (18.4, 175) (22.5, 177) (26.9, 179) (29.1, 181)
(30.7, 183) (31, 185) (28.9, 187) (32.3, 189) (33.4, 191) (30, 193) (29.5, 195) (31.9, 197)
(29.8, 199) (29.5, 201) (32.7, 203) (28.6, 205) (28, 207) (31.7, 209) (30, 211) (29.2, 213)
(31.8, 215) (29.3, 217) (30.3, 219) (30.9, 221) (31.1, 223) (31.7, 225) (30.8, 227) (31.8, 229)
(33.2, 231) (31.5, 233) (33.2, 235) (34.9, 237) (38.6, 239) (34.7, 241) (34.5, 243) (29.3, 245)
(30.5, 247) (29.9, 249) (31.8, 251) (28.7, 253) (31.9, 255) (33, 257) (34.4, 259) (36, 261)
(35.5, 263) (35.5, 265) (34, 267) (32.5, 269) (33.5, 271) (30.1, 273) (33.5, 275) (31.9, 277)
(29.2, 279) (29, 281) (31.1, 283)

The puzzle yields -0.4 min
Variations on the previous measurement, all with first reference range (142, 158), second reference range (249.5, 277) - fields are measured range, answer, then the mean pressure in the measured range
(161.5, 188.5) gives 2.5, 27.1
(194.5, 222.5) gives 0.7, 30.3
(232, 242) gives -0.8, 34.6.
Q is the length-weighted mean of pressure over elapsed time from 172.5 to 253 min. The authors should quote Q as 30.4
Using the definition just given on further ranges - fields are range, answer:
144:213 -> 28.9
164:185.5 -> 26.5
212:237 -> 31.4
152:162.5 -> 30.1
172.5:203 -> 28.6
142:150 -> 28.4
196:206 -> 30.5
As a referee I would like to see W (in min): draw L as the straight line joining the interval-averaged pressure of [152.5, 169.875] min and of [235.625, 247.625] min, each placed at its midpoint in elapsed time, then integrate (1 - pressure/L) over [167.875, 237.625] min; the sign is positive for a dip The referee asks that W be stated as 5.1 min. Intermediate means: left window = 29.8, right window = 33.8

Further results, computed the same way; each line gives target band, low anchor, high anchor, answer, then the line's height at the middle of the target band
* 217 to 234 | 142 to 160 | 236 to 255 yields 0.27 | 31.8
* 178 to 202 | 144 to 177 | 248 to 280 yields -1.00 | 29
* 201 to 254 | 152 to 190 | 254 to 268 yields 0.88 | 32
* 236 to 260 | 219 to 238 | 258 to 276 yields 0.20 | 33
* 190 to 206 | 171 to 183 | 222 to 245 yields -1.87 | 27.5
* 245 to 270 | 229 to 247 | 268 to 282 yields -0.26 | 32.4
